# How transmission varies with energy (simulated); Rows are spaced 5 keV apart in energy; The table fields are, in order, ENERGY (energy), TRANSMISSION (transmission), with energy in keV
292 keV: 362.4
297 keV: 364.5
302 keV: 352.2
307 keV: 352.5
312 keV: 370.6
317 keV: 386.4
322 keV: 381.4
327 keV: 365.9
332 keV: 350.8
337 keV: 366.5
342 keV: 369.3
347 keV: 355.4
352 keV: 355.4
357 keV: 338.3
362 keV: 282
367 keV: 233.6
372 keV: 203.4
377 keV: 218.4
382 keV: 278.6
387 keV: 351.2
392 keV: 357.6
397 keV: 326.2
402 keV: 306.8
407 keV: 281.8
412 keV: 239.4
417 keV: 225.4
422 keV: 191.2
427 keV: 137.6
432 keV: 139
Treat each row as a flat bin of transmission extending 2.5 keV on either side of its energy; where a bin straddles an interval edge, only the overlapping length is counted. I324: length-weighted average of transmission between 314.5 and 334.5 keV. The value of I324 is 371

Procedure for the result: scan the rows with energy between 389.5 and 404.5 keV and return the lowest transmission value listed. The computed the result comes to 306.8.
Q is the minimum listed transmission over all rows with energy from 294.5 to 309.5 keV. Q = 352.2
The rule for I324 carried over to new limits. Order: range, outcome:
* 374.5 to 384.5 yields 248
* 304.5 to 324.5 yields 373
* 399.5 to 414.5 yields 276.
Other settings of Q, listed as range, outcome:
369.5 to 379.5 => 203.4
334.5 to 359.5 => 338.3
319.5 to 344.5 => 350.8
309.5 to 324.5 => 370.6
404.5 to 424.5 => 191.2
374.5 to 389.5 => 218.4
